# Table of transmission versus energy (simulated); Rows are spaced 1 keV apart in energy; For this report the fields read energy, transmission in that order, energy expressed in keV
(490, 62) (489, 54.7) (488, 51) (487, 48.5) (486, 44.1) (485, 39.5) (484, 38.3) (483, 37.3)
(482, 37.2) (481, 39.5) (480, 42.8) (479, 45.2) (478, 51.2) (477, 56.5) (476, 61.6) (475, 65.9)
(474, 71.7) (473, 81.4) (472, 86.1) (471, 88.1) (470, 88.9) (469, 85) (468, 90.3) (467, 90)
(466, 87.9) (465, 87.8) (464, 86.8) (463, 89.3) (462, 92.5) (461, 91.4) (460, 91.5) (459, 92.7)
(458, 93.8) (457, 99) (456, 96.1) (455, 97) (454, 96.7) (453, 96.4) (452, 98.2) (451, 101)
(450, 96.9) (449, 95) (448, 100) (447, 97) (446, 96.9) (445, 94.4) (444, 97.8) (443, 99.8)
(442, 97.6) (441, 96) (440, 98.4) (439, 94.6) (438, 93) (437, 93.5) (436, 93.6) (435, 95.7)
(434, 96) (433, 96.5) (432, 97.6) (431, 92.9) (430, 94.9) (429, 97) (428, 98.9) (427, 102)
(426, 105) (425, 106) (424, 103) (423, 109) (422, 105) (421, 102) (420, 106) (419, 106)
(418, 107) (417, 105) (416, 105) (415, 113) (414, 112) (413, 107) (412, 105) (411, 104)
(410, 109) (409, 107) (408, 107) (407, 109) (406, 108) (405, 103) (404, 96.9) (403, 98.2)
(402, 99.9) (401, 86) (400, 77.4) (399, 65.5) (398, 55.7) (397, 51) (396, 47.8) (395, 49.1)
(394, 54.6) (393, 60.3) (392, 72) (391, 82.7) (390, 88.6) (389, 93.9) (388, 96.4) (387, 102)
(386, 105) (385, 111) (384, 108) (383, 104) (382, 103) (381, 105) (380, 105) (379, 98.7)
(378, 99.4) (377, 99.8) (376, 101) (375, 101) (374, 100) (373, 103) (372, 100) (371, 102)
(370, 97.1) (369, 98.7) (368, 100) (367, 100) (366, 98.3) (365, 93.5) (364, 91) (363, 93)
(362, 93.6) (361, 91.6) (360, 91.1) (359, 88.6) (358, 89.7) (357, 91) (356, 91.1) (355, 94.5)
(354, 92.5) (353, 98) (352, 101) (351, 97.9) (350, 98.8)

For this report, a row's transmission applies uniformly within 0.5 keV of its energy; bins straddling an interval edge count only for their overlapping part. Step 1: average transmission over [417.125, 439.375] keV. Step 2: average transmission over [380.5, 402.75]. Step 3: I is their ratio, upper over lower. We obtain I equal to 1.2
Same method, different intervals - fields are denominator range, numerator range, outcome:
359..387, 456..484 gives 0.75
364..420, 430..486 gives 0.88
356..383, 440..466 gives 0.98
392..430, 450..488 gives 0.80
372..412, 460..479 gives 0.87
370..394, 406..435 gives 1.07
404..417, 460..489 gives 0.63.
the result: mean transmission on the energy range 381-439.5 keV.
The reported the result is 94.9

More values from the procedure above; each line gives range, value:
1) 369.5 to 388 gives 102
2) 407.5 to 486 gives 89.9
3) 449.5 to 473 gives 92.1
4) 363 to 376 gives 98.6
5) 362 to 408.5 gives 91.8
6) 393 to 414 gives 87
